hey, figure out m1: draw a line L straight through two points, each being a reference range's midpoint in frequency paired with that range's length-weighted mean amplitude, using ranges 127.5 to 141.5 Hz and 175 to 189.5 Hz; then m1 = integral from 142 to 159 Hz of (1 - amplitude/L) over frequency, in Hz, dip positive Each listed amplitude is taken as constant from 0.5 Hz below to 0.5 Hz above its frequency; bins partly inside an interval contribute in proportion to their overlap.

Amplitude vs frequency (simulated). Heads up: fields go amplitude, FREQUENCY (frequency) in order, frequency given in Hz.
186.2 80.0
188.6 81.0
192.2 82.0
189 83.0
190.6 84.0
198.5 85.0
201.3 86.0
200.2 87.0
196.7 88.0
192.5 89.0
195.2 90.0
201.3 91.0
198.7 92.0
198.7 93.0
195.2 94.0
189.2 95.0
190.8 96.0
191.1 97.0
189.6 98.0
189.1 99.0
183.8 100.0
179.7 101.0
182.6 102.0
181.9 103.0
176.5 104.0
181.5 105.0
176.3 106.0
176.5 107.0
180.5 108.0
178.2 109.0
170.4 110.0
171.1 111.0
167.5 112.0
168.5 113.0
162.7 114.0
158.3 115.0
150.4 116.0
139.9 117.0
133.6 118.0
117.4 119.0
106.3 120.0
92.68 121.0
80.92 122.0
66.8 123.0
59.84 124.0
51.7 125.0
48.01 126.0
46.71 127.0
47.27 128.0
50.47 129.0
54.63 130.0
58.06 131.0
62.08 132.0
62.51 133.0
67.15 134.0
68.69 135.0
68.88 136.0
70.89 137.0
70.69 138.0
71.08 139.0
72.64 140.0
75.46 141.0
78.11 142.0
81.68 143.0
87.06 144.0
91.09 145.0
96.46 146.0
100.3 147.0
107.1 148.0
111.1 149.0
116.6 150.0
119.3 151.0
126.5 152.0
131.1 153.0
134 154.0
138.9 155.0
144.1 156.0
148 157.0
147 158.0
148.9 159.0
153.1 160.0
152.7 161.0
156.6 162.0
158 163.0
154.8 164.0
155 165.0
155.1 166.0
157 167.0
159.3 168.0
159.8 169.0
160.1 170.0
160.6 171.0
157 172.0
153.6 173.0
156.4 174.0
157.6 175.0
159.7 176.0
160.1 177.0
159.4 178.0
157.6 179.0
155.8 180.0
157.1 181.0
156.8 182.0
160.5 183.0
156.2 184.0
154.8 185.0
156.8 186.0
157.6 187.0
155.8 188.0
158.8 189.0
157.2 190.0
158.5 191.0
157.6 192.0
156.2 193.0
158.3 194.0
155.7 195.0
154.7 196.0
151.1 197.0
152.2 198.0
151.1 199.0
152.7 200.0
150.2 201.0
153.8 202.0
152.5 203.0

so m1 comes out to -3.7 Hz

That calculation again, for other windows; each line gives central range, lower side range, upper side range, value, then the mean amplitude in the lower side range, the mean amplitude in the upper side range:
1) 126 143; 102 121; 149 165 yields 9.7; 160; 141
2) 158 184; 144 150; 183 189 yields -4.2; 101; 157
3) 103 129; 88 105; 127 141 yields 0.3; 190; 63.3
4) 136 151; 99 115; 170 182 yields 7.0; 176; 158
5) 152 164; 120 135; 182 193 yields -3.8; 62.4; 157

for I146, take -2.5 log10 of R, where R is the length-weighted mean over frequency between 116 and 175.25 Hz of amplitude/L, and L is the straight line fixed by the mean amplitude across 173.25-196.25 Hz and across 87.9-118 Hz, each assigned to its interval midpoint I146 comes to 0.454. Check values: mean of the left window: 179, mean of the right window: 157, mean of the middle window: 110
